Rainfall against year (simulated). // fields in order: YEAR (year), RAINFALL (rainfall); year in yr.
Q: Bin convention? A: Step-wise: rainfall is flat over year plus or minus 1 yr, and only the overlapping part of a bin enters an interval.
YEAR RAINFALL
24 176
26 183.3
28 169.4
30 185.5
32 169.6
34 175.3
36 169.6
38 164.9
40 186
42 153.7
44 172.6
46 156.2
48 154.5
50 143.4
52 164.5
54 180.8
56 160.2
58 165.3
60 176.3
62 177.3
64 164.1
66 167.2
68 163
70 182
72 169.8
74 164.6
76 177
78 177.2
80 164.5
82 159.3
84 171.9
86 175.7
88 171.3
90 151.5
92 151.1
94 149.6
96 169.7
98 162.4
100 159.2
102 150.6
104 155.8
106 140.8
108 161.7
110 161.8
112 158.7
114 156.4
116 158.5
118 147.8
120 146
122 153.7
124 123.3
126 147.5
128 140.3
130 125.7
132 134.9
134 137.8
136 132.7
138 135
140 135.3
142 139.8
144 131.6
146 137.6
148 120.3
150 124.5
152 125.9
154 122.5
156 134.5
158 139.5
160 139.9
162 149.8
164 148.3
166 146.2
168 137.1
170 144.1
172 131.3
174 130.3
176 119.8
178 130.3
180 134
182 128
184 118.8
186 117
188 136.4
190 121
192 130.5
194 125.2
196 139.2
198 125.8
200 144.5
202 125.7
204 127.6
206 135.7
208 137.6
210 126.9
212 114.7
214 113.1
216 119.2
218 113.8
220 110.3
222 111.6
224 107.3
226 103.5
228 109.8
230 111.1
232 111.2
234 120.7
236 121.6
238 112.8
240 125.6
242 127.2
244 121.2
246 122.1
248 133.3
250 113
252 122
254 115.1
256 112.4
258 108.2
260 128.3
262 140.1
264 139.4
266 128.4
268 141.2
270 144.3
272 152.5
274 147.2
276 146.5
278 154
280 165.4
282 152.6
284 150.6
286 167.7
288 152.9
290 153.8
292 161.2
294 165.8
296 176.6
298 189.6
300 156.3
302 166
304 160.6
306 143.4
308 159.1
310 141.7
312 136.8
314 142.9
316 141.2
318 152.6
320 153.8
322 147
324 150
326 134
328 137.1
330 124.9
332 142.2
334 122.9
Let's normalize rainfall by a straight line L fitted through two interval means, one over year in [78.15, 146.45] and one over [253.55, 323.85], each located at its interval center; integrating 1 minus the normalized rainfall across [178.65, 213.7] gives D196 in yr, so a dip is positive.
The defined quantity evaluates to 5.0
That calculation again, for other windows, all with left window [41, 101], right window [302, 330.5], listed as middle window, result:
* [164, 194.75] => 5.10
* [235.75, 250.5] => 2.83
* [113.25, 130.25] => 1.71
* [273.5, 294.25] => -1.08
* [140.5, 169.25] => 4.16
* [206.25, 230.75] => 6.06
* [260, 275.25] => 0.87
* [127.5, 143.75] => 2.56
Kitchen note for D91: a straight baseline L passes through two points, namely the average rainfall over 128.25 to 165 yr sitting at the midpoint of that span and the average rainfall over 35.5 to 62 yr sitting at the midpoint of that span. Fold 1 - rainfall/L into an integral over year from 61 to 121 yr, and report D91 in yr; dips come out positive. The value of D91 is -4.0 yr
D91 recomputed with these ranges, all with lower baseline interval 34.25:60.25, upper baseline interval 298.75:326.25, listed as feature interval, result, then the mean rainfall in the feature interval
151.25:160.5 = 1.55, 132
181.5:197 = 2.96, 127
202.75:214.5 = 2.21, 126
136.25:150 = 2.33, 133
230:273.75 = 7.84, 126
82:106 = 0.38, 160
